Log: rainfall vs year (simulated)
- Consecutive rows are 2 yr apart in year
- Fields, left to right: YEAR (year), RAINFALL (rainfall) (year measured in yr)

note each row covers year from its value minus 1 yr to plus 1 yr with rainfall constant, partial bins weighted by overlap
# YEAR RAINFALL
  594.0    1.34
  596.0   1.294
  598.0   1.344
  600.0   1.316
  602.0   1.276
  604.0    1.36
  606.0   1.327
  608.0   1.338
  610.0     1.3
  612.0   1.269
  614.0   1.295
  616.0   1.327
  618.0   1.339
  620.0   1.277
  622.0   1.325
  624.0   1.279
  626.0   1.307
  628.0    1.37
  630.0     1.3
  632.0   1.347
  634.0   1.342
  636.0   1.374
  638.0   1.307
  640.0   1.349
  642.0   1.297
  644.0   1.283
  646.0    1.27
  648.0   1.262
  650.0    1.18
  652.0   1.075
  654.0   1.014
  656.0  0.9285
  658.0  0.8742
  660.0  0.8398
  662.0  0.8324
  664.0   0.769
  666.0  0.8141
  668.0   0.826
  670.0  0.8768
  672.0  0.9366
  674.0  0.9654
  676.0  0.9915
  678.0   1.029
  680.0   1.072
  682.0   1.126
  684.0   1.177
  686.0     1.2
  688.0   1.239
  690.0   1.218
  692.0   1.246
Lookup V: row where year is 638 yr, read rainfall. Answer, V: 1.307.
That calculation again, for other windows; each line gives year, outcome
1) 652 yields 1.075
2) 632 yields 1.347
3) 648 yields 1.262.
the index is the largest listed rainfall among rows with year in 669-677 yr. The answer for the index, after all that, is 0.9915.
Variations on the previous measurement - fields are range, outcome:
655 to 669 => 0.9285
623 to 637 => 1.374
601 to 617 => 1.36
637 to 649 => 1.349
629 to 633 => 1.347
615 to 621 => 1.339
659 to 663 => 0.8398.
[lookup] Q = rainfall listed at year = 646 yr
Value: 1.27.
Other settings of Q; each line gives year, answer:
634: 1.342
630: 1.3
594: 1.34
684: 1.177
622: 1.325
